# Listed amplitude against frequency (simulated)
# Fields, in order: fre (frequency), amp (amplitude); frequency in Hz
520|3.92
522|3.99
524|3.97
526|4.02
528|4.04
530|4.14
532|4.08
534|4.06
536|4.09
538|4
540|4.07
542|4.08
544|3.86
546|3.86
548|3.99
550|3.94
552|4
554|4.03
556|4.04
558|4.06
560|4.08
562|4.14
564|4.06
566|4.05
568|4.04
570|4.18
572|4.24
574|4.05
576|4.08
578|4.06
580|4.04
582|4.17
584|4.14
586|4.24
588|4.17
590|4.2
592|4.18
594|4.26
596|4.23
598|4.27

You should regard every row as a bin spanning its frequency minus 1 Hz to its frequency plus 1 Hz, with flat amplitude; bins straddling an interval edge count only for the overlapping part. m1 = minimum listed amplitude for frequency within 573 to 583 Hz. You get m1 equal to 4.04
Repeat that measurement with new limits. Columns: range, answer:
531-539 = 4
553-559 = 4.03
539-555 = 3.86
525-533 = 4.02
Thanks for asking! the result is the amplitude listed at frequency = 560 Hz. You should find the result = 4.08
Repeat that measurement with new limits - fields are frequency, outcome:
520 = 3.92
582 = 4.17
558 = 4.06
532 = 4.08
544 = 3.86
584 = 4.14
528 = 4.04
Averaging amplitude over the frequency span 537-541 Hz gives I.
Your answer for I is 4.04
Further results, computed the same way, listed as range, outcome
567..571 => 4.11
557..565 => 4.08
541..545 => 3.97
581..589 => 4.18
